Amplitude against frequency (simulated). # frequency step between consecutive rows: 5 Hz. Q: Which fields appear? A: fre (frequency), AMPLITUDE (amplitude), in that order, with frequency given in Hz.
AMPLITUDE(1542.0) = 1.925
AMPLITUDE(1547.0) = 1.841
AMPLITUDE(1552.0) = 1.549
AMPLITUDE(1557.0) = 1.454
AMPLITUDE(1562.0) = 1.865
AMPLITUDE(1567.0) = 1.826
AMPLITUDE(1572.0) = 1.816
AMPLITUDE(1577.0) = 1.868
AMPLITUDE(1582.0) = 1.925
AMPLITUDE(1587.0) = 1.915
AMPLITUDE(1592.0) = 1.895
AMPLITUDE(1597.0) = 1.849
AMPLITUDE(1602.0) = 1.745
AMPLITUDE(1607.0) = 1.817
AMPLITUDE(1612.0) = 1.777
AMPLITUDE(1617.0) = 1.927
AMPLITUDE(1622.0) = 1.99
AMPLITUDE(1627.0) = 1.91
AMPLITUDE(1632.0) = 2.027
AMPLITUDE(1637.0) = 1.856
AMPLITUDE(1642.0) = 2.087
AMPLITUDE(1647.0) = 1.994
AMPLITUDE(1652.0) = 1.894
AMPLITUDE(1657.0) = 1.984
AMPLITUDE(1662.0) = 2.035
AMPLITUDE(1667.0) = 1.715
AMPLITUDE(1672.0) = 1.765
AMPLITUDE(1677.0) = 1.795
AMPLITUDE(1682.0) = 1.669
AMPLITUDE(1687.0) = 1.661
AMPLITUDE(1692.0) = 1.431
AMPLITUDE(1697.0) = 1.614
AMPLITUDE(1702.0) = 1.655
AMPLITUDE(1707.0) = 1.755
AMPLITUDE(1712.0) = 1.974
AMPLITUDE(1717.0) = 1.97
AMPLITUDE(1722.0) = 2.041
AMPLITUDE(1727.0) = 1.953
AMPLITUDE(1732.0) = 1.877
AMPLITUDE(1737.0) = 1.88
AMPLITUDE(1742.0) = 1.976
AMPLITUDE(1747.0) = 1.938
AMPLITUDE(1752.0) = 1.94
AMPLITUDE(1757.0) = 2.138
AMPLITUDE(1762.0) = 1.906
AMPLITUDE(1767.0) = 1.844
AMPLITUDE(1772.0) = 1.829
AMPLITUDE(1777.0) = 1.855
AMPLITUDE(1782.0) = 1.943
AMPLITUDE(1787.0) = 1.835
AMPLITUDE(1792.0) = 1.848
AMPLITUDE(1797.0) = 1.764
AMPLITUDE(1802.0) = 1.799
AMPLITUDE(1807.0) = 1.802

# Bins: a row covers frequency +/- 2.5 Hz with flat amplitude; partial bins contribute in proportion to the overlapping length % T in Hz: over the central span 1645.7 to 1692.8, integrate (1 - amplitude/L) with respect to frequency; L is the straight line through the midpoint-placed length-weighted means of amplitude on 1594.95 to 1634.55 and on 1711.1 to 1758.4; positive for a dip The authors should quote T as 2.8 Hz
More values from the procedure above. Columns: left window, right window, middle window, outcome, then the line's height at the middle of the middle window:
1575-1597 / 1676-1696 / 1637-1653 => -2.2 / 1.74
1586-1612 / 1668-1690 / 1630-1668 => -4.3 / 1.76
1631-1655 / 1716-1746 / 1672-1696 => 3.8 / 1.96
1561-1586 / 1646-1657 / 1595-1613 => 0.9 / 1.9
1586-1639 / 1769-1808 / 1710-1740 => -1.6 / 1.85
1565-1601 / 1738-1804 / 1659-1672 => 0.1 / 1.88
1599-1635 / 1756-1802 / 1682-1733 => 2.5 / 1.88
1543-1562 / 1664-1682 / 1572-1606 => -3.3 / 1.7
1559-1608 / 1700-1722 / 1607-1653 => -2.0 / 1.86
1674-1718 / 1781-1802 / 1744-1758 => -1.6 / 1.78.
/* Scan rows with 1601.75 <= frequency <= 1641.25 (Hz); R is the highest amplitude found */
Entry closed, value 2.027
